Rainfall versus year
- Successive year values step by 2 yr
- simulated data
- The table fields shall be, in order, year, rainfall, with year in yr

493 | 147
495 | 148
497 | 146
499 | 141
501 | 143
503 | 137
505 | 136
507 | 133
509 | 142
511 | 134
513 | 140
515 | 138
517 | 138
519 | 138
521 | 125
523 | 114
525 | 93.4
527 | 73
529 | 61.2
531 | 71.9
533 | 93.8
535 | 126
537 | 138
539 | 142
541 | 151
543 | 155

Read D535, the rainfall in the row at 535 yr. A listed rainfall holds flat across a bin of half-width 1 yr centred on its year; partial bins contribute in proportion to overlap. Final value 126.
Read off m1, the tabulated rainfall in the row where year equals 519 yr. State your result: 138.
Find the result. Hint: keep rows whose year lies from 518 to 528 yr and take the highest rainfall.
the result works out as 138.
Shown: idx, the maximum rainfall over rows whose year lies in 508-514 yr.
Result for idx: 142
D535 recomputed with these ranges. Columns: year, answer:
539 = 142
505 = 136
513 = 140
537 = 138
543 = 155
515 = 138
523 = 114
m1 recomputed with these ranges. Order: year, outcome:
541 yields 151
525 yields 93.4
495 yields 148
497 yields 146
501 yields 143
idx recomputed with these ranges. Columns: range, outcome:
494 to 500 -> 148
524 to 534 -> 93.8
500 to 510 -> 143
